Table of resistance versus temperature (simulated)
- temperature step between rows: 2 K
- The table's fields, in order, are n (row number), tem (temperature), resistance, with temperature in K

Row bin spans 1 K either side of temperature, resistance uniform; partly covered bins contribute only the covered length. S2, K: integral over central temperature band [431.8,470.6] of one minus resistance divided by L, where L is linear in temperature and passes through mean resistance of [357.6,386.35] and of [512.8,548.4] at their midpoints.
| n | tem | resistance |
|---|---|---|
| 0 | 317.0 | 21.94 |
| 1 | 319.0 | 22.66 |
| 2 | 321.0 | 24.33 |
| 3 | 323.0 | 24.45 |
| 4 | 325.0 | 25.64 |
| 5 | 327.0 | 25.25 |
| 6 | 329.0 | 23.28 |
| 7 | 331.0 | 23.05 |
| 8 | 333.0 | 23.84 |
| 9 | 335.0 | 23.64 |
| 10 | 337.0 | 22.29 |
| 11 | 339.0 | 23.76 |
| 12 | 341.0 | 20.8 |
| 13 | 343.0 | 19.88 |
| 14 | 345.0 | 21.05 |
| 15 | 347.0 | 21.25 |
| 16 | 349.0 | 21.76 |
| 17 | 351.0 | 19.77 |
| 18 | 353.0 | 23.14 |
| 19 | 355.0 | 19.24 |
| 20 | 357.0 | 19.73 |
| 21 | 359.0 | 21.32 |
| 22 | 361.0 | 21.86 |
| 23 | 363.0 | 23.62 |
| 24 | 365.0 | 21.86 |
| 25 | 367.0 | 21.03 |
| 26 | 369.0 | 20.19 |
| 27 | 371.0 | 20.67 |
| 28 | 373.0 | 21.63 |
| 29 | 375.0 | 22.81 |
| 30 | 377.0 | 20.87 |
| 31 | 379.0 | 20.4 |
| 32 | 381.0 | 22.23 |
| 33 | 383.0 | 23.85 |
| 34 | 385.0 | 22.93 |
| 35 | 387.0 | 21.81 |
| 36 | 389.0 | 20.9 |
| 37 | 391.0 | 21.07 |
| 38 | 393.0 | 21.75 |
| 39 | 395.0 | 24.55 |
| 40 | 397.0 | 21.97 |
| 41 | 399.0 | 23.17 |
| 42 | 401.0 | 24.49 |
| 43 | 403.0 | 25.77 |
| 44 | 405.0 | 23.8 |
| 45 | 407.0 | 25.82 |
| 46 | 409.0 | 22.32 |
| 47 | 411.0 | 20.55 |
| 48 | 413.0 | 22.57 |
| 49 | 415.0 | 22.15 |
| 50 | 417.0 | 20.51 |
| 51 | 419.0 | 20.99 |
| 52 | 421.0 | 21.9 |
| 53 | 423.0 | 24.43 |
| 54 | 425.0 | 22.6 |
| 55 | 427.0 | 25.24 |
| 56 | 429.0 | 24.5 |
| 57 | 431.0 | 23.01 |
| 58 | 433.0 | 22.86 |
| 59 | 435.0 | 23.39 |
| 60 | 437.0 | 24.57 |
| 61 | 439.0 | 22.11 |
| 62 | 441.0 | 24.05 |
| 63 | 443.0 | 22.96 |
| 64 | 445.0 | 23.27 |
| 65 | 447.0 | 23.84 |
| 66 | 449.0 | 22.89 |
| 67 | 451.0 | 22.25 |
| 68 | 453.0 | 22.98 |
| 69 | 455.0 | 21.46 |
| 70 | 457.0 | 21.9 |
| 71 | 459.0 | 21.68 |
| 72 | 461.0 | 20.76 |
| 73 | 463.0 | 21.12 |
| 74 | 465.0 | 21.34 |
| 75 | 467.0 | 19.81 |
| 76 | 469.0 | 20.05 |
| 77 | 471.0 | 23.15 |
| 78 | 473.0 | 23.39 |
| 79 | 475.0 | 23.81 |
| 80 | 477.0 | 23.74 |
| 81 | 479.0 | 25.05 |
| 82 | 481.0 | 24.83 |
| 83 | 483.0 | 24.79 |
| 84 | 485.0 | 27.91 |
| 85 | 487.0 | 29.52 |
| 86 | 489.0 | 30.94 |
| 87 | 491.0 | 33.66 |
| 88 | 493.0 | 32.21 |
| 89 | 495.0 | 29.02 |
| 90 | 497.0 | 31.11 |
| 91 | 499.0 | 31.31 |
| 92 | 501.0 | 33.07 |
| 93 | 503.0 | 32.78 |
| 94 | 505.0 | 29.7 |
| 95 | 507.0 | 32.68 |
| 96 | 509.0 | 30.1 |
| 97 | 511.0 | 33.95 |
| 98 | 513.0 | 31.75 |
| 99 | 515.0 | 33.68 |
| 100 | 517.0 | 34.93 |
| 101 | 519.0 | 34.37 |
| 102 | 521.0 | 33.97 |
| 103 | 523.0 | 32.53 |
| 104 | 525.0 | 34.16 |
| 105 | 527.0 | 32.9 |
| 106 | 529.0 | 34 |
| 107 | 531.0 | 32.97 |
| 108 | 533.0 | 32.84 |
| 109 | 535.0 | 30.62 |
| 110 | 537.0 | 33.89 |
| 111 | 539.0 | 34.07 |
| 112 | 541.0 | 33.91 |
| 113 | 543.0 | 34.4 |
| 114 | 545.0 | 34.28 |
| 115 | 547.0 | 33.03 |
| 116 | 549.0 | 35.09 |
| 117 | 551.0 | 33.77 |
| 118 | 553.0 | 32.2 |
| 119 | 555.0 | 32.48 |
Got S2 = 7.4 K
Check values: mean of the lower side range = 21.8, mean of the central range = 22.3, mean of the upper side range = 33.5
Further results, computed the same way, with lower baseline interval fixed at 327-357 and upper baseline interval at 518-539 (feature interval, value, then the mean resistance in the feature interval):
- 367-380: 1.5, 21.1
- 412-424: 2.0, 22.1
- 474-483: 1.7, 24.4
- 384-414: 3.0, 22.9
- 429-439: 1.5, 23.4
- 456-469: 3.7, 21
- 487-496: -0.1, 31.2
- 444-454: 1.9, 23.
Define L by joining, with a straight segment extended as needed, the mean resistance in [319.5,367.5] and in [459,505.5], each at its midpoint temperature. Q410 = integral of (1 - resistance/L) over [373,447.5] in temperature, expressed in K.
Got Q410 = 4.6 K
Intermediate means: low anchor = 22.3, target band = 22.8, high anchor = 26.5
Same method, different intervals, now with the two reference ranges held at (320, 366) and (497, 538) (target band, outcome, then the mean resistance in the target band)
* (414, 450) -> 5.99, 23.1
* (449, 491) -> 8.75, 23.8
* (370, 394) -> 2.87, 21.7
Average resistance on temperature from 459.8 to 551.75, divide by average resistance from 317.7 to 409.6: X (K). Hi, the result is 1.3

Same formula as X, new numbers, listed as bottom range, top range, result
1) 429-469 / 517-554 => 1.50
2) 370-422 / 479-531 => 1.41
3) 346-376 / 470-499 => 1.29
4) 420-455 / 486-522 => 1.38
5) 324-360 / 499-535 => 1.48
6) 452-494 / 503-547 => 1.35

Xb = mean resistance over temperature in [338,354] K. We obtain 21.4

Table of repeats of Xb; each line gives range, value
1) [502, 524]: 32.8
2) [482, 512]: 30.9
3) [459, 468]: 20.9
